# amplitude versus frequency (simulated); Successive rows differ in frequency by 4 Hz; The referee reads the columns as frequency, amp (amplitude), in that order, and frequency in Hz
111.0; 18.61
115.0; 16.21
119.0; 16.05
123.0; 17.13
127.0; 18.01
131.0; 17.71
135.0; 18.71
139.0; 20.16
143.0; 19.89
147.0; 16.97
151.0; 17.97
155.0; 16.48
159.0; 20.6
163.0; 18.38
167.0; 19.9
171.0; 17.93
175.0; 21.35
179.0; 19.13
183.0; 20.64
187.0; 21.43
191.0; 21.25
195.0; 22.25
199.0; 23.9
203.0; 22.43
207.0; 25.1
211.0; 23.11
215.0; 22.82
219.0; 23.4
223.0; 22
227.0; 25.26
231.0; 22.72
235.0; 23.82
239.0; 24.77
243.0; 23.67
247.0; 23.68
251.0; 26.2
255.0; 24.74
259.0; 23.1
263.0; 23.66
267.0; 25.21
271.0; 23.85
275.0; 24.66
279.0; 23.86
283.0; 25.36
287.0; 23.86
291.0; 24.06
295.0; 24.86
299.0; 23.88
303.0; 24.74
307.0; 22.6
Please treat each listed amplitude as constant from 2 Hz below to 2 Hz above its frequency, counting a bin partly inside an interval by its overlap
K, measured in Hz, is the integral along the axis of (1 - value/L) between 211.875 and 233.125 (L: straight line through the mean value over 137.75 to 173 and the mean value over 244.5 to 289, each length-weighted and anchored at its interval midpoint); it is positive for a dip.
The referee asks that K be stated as -1.09 Hz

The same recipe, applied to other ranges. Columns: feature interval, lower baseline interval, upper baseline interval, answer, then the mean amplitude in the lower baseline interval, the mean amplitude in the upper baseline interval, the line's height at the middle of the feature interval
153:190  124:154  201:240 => 1.5 Hz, 18.4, 23.5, 20.4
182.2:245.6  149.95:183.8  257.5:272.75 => -4.8 Hz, 19.1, 24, 21.5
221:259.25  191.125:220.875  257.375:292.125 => -0.6 Hz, 23.2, 24.2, 23.7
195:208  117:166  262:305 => -1.7 Hz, 18.2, 24.4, 20.8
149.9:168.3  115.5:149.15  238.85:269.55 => 0.7 Hz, 18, 24.3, 19.4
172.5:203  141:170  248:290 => -1.8 Hz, 18.6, 24.4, 20.2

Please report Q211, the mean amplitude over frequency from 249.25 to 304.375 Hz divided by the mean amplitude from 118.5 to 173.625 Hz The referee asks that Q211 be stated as 1.33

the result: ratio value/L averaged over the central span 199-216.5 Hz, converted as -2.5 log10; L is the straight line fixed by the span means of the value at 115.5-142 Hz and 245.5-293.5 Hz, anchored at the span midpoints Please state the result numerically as -0.09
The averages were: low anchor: 17.9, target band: 23.4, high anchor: 24.4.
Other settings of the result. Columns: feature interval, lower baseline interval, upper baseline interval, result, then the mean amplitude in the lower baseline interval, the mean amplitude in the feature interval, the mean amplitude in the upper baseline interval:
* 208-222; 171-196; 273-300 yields -0.06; 20.7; 23.2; 24.4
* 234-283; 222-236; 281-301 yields -0.02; 23.5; 24.3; 24.4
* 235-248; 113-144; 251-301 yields -0.06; 17.9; 24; 24.3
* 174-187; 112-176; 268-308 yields -0.04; 18.3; 20.5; 24.2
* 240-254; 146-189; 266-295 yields -0.08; 19.2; 24.6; 24.4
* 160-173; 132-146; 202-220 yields 0.11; 19.3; 18.9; 23.4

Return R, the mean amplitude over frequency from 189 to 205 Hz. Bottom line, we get 22.5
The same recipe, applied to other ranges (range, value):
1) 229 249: 23.7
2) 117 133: 17.2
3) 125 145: 18.9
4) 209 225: 22.8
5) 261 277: 24.3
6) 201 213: 23.5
